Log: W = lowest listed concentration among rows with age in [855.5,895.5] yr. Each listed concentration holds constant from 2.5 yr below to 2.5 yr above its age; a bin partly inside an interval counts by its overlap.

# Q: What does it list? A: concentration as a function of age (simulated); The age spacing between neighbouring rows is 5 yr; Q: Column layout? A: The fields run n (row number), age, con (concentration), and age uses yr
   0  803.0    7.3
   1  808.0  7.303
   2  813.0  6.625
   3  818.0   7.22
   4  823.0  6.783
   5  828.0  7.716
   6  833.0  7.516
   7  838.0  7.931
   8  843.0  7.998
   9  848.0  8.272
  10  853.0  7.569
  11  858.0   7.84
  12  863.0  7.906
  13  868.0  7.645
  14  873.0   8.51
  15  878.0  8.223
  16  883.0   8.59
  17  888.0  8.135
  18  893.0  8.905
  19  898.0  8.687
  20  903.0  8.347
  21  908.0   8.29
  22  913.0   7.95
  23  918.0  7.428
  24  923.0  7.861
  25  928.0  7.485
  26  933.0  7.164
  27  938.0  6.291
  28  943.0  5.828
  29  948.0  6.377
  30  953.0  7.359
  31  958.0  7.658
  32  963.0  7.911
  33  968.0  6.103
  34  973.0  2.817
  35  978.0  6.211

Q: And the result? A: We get 7.645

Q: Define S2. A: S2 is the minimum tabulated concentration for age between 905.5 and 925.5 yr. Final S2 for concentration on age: 7.428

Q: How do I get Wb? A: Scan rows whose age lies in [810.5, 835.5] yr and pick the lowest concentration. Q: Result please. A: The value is 6.625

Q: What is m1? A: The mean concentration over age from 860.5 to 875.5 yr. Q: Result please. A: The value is 8.02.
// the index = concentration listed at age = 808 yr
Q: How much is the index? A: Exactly 7.303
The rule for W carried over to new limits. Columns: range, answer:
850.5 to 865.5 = 7.569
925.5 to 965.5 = 5.828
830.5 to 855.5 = 7.516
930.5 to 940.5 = 6.291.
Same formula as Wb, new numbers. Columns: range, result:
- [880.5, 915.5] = 7.95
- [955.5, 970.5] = 6.103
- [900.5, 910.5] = 8.29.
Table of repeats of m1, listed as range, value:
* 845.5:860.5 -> 7.89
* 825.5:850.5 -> 7.89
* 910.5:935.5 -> 7.58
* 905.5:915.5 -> 8.12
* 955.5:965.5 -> 7.78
